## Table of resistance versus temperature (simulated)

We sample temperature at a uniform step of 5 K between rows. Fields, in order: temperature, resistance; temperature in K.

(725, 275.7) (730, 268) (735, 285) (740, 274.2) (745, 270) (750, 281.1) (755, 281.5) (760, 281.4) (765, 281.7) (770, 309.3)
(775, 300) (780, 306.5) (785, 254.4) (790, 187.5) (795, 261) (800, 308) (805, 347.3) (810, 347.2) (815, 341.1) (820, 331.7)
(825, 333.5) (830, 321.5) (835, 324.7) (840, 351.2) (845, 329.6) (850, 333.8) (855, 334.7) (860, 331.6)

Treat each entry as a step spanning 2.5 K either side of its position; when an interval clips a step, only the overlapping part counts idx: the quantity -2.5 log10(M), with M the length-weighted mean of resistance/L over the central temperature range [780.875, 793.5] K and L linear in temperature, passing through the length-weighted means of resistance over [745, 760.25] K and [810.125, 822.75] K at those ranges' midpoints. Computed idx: 0.30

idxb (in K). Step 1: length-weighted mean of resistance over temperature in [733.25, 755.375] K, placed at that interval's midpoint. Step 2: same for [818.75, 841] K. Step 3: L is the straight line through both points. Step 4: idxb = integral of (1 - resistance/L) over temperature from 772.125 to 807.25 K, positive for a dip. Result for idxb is 2.95 K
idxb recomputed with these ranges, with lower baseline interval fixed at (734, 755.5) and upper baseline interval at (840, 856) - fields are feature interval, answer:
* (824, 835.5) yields 0.0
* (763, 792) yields 2.0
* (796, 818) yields -1.3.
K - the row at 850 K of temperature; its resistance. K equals 333.8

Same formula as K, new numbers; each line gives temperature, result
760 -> 281.4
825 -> 333.5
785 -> 254.4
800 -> 308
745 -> 270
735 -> 285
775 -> 300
